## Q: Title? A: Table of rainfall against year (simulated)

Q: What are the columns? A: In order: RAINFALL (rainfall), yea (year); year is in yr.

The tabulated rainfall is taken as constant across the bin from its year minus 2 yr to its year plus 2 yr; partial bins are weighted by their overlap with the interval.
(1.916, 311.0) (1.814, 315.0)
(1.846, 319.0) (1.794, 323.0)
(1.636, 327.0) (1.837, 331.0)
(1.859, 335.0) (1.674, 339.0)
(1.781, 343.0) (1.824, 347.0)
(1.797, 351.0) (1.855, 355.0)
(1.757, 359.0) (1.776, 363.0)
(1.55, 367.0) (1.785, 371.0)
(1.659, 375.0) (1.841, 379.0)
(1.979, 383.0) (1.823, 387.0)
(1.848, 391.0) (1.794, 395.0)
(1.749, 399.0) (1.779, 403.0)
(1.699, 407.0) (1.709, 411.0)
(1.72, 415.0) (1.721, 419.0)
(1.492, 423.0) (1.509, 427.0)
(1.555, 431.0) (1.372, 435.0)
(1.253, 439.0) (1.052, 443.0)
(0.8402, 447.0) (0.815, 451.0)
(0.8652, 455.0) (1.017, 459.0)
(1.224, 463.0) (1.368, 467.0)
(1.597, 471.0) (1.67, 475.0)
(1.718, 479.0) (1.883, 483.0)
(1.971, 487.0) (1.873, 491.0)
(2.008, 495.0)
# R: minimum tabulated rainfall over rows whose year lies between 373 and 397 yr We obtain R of 1.659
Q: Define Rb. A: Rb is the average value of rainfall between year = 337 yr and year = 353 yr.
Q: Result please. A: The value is 1.77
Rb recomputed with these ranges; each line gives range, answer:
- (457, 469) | 1.2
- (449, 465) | 0.98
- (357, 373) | 1.72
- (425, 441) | 1.42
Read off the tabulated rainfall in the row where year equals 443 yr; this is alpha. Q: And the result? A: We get 1.052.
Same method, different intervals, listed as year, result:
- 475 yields 1.67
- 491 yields 1.873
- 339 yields 1.674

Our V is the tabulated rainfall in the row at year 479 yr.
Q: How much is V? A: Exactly 1.718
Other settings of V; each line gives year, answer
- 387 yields 1.823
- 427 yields 1.509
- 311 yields 1.916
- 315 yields 1.814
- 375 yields 1.659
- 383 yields 1.979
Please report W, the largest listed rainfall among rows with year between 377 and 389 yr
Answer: 1.979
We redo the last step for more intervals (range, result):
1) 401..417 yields 1.779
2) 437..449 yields 1.253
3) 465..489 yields 1.971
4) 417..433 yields 1.721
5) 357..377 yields 1.785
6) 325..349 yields 1.859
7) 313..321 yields 1.846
